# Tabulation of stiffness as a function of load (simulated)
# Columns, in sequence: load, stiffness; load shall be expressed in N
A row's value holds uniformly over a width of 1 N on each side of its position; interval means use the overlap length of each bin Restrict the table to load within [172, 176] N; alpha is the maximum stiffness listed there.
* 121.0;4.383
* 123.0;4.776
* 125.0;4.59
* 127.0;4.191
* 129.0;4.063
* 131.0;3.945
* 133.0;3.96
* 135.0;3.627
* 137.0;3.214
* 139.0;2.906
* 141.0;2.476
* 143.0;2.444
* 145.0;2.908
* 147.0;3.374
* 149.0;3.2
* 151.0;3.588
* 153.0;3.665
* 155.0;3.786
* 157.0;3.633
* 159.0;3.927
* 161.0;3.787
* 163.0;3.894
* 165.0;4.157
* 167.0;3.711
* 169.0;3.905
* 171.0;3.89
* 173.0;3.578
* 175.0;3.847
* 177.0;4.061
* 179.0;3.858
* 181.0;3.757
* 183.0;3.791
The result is 3.847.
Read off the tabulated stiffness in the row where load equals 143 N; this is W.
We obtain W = 2.444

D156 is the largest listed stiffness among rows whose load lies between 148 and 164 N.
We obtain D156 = 3.927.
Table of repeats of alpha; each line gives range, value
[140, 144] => 2.476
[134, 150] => 3.627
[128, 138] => 4.063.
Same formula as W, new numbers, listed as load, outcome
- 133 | 3.96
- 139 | 2.906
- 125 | 4.59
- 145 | 2.908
